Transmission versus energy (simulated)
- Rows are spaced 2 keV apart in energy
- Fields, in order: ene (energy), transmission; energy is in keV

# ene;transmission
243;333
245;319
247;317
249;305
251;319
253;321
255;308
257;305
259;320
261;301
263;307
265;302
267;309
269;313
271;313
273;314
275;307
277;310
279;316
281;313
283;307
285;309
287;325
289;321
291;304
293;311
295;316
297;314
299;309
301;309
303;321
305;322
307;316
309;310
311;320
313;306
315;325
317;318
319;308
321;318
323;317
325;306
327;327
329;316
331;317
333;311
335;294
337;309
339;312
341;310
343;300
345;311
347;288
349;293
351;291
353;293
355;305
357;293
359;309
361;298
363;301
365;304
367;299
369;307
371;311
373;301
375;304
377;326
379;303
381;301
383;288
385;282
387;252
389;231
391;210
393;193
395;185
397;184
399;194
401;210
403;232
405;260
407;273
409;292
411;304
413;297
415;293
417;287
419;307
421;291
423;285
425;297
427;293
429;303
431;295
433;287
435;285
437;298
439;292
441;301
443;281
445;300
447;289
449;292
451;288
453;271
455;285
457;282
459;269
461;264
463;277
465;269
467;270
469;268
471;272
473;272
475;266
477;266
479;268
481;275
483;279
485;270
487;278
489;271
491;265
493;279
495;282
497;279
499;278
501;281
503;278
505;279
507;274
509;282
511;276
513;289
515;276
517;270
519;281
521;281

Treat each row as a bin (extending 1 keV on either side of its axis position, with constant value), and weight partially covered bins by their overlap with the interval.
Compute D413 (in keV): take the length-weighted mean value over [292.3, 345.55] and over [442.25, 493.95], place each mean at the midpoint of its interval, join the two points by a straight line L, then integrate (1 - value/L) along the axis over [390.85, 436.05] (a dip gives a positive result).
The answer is 3.8 keV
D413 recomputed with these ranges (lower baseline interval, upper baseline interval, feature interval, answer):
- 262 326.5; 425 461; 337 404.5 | 5.4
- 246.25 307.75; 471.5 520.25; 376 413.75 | 5.1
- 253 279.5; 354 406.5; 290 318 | -1.7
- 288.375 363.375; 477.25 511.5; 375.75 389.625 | 0.6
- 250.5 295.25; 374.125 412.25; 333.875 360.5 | -2.4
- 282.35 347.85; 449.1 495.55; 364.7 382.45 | -0.5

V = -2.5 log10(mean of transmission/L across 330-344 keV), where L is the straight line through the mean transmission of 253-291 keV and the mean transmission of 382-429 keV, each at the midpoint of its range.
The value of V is -0.079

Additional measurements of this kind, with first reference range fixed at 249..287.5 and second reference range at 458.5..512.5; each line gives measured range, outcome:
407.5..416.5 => -0.03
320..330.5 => -0.05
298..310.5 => -0.03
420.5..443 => -0.04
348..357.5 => 0.01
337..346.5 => -0.03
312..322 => -0.04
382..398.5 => 0.27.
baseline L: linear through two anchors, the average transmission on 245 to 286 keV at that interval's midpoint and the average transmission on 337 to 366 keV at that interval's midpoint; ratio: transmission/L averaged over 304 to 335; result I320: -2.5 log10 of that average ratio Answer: -0.04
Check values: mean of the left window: 311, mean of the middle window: 315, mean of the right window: 301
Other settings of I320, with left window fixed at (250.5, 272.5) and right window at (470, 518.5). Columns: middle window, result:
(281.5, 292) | -0.02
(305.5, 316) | -0.04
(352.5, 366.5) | -0.02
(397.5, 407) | 0.26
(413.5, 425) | -0.02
